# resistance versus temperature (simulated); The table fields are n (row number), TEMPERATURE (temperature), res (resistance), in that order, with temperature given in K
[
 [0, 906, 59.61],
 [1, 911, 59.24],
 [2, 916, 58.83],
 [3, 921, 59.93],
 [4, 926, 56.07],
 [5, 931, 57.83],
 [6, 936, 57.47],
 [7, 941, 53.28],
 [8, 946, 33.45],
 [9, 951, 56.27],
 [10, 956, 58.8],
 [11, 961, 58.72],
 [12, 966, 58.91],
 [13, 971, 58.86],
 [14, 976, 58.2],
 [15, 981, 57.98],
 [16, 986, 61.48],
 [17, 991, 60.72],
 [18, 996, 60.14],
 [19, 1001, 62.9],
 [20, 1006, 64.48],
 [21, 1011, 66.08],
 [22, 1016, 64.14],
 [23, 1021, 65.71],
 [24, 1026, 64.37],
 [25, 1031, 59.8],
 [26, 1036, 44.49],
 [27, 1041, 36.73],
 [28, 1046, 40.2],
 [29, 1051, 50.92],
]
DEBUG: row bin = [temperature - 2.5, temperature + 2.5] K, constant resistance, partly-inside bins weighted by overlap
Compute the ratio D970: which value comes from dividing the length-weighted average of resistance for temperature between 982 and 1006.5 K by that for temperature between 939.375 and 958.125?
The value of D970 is 1.2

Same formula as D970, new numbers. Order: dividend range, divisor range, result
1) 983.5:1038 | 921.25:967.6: 1.12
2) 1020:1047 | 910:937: 0.89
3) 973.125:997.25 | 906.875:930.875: 1.02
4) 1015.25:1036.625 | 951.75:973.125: 1.04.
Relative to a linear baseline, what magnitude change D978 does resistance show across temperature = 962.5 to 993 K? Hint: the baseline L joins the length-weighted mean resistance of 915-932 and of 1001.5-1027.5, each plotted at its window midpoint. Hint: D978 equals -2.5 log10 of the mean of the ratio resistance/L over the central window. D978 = 0.05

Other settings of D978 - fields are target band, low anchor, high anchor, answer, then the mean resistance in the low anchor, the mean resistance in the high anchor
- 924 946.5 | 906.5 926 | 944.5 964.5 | 0.06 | 58.9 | 53.1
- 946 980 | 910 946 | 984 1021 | 0.05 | 55.8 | 63.1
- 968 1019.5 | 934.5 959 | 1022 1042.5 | -0.17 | 51.8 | 53.1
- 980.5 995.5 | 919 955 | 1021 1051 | -0.16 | 53.6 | 50.7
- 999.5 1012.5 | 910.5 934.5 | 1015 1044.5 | -0.16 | 58.3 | 54.9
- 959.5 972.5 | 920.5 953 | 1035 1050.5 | -0.18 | 53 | 41.4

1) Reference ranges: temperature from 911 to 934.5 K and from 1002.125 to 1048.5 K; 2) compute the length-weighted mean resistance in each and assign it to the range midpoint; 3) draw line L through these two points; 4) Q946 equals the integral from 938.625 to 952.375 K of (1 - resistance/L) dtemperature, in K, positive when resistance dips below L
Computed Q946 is 2.6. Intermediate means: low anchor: 58.2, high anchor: 56.4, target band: 46.9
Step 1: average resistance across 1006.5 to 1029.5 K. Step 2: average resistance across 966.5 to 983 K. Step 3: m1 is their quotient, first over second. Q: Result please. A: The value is 1.11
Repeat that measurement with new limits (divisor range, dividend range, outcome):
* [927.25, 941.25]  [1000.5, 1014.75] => 1.14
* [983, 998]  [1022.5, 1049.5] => 0.82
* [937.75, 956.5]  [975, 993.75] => 1.20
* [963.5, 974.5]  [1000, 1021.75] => 1.10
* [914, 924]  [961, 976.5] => 0.99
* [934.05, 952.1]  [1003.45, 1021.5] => 1.32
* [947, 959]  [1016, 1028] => 1.19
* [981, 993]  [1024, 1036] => 0.96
